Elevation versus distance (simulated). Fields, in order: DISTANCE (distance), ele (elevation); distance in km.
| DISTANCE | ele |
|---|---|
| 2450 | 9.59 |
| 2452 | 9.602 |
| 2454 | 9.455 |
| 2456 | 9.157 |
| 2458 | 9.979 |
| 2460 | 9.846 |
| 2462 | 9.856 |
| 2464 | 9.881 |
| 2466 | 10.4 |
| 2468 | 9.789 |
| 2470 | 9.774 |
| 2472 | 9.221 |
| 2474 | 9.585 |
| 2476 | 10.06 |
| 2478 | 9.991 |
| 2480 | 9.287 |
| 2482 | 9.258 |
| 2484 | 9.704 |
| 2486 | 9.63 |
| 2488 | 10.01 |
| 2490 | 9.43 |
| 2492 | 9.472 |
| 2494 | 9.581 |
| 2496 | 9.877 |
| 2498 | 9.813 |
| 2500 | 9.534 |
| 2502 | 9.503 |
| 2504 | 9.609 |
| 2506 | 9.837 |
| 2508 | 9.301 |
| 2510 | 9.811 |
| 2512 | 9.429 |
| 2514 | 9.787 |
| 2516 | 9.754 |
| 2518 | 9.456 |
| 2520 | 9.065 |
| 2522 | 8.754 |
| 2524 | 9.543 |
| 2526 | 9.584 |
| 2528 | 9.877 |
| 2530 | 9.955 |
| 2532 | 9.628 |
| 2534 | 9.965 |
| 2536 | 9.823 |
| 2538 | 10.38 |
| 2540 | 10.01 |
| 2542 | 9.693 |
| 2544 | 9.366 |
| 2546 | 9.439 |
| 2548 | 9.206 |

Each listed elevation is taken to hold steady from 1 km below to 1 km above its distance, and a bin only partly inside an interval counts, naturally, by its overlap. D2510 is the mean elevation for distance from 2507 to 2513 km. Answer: 9.51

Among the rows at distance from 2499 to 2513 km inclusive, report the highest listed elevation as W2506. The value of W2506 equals 9.837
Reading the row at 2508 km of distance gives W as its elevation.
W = 9.301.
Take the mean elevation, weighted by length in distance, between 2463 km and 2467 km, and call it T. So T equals 10.1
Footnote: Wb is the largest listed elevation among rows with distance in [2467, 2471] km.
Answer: 9.789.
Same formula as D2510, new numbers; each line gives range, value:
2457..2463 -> 9.89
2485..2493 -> 9.64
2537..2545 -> 9.86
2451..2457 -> 9.4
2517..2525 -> 9.2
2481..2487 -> 9.53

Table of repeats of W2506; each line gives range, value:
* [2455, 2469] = 10.4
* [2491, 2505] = 9.877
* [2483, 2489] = 10.01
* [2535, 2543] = 10.38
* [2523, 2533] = 9.955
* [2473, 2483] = 10.06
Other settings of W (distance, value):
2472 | 9.221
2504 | 9.609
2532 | 9.628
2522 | 8.754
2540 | 10.01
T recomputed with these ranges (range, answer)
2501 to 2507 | 9.65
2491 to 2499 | 9.69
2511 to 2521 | 9.5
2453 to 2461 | 9.61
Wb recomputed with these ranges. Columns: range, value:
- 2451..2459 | 9.979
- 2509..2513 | 9.811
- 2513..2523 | 9.787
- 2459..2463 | 9.856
